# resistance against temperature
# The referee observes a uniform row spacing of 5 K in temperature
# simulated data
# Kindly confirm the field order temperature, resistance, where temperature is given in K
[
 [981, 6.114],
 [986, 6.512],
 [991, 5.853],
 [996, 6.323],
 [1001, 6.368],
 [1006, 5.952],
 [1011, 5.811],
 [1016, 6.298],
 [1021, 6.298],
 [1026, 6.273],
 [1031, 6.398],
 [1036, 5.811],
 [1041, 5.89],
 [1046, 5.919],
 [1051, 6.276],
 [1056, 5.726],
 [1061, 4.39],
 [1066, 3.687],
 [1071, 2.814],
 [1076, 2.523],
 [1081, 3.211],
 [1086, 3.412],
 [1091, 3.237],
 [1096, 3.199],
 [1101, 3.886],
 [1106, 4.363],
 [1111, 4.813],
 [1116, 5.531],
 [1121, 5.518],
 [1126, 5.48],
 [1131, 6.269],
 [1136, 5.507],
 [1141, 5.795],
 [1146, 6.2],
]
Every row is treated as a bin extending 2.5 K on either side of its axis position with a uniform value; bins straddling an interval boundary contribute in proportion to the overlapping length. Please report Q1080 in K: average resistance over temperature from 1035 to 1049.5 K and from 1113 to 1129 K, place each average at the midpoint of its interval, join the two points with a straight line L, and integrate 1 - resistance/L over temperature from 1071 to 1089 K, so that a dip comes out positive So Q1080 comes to 8.49 K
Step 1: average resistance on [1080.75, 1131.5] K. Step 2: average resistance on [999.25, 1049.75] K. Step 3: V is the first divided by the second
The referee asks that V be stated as 0.73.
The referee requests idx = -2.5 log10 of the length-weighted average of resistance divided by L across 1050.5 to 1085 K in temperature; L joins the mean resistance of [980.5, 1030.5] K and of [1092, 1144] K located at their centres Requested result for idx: 0.38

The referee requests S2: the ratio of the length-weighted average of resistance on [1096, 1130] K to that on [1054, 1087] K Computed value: 1.3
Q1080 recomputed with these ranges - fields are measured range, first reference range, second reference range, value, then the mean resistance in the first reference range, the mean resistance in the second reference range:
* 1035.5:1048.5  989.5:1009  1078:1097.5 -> -3.1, 6.13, 3.25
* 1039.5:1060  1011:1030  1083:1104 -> -2.9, 6.24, 3.45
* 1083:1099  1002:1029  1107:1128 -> 6.4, 6.14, 5.26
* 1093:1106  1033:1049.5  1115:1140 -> 4.7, 5.91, 5.68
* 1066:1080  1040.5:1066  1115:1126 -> 6.5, 5.43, 5.51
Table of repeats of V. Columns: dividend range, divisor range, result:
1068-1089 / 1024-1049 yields 0.50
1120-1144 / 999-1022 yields 0.94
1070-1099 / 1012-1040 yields 0.50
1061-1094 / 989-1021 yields 0.53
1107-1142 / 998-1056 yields 0.90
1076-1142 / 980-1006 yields 0.73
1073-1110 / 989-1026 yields 0.56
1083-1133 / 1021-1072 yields 0.83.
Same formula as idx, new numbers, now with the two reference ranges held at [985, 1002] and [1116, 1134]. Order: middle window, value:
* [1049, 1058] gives 0.00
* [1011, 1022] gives -0.01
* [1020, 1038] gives -0.02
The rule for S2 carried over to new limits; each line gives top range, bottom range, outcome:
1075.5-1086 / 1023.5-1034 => 0.49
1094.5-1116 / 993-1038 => 0.69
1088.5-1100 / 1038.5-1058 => 0.55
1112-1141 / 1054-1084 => 1.53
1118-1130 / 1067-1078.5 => 2.00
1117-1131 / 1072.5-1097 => 1.82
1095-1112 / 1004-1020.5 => 0.67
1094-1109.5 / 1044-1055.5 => 0.65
